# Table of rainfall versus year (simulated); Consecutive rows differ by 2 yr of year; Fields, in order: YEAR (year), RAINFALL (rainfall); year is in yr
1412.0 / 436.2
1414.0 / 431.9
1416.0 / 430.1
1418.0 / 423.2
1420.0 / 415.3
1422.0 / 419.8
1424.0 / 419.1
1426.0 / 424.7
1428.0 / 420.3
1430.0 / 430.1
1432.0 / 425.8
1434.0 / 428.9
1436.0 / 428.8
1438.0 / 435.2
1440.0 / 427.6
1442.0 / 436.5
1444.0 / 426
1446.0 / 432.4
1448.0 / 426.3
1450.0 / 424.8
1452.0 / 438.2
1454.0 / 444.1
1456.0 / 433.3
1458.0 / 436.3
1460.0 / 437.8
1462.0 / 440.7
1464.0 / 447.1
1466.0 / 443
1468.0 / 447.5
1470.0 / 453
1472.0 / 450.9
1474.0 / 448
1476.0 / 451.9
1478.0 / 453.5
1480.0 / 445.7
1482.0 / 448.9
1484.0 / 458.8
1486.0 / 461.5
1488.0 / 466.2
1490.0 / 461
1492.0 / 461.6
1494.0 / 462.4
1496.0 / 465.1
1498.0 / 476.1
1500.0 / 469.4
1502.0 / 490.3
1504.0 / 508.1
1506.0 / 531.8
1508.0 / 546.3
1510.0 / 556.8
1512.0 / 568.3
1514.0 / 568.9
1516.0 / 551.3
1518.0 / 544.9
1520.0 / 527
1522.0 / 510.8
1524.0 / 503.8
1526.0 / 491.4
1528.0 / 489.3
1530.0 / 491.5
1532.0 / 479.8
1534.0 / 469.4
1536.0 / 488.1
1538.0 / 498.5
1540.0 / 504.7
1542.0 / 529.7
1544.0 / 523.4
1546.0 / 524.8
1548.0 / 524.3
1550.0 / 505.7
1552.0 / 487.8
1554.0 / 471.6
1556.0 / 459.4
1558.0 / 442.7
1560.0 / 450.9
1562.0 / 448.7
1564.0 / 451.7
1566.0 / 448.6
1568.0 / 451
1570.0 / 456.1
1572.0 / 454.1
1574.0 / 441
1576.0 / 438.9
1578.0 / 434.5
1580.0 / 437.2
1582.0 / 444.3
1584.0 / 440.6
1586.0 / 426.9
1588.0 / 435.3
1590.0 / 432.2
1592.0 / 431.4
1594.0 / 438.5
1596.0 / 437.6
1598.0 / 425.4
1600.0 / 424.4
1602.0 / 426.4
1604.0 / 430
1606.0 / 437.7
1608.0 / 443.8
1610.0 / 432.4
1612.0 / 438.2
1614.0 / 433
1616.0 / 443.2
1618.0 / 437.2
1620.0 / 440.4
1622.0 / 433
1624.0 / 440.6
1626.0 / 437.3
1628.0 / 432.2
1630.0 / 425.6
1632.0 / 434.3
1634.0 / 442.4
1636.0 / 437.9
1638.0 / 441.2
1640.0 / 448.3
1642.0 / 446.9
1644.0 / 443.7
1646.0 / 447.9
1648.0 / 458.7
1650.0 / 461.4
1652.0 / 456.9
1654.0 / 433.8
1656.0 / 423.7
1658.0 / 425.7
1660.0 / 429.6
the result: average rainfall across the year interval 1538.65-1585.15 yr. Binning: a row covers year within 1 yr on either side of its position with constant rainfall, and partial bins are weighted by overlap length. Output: 468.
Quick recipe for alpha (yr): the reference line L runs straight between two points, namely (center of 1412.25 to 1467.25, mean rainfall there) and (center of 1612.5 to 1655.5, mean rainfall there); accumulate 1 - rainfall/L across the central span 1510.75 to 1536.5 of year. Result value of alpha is -4.72 yr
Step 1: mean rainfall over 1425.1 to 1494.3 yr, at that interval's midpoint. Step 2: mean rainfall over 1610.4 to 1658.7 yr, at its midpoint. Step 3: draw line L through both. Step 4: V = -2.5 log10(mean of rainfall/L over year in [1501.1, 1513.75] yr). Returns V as -0.21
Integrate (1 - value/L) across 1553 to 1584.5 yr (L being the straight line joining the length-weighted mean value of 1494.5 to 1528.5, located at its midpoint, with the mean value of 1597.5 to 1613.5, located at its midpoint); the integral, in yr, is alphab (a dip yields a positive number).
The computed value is 1.2 yr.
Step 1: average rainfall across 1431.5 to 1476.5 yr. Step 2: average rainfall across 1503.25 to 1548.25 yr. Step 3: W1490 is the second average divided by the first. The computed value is 1.2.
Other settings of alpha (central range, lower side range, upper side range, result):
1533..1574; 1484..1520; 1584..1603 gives -1.3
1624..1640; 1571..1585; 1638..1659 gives 0.2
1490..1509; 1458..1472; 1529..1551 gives -0.7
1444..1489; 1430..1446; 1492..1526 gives 1.9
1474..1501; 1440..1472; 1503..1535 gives 1.1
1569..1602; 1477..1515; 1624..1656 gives 1.7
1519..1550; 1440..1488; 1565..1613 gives -4.5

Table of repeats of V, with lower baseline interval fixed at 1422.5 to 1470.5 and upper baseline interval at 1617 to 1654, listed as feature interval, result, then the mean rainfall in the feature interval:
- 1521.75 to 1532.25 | -0.133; 494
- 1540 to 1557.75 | -0.145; 501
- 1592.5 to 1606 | 0.024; 431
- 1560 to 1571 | -0.030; 451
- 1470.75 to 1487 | -0.043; 452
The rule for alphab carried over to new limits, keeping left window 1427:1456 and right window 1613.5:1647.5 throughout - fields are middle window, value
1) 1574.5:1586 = 0.0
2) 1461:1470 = -0.3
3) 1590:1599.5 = 0.1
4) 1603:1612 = 0.0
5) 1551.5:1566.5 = -0.7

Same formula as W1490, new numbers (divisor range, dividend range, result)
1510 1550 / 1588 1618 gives 0.84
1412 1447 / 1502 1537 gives 1.21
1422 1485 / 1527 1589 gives 1.07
